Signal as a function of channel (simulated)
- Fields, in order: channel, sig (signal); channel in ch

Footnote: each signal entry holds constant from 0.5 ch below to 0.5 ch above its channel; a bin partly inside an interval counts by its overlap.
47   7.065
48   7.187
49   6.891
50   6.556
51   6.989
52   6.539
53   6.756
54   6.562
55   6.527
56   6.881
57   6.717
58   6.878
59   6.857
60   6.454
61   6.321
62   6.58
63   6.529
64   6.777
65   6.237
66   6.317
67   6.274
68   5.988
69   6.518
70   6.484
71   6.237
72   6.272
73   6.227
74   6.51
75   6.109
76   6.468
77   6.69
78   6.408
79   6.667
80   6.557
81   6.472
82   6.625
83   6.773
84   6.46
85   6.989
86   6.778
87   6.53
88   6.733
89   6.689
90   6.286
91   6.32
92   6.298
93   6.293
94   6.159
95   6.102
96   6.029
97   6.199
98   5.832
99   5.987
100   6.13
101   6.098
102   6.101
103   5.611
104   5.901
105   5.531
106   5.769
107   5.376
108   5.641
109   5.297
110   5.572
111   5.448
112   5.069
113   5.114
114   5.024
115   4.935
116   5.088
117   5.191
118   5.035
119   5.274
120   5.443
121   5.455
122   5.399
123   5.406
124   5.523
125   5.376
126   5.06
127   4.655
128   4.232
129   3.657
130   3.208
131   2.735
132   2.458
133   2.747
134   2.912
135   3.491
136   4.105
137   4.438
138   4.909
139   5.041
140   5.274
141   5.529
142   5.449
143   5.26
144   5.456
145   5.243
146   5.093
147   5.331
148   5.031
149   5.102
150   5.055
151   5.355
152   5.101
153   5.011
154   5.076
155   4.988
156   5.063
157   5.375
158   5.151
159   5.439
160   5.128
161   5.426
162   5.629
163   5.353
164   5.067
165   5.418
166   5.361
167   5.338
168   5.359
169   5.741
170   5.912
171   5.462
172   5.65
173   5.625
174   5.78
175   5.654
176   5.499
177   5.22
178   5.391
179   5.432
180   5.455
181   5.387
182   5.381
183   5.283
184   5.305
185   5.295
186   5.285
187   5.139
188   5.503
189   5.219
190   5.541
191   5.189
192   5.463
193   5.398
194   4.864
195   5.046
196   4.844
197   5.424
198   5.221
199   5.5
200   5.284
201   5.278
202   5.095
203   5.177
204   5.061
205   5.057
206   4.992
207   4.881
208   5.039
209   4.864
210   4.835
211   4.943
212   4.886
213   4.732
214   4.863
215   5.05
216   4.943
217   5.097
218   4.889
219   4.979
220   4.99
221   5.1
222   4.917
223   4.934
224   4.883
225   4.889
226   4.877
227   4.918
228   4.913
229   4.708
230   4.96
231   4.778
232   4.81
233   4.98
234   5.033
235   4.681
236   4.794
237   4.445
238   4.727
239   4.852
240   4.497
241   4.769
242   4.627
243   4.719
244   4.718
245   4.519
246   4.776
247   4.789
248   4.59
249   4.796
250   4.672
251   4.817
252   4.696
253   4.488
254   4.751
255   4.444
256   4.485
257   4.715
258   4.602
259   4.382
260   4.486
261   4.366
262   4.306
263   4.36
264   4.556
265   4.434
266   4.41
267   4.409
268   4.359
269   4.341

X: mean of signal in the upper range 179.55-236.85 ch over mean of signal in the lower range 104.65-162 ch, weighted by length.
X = 1.0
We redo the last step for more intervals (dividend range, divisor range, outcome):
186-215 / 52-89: 0.78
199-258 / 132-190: 0.94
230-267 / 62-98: 0.72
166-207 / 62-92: 0.82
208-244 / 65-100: 0.76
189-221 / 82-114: 0.84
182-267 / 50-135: 0.84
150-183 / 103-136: 1.12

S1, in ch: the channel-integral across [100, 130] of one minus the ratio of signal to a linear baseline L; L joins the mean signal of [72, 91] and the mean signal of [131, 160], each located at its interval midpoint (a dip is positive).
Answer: 1.9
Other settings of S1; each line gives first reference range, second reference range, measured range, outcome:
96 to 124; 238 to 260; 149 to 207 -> -2.4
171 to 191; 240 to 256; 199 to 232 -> 0.4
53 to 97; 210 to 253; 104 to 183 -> 9.0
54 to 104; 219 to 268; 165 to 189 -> -0.3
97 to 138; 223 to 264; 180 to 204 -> -2.3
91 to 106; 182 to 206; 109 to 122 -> 1.4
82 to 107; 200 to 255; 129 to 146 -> 4.4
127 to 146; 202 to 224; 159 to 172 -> -2.6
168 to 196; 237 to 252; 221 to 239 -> 0.1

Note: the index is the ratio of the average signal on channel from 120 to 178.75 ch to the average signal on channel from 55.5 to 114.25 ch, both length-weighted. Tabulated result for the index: 0.80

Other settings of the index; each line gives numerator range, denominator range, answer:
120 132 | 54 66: 0.69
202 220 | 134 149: 1.01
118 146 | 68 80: 0.72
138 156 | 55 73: 0.80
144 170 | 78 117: 0.88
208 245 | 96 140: 0.97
